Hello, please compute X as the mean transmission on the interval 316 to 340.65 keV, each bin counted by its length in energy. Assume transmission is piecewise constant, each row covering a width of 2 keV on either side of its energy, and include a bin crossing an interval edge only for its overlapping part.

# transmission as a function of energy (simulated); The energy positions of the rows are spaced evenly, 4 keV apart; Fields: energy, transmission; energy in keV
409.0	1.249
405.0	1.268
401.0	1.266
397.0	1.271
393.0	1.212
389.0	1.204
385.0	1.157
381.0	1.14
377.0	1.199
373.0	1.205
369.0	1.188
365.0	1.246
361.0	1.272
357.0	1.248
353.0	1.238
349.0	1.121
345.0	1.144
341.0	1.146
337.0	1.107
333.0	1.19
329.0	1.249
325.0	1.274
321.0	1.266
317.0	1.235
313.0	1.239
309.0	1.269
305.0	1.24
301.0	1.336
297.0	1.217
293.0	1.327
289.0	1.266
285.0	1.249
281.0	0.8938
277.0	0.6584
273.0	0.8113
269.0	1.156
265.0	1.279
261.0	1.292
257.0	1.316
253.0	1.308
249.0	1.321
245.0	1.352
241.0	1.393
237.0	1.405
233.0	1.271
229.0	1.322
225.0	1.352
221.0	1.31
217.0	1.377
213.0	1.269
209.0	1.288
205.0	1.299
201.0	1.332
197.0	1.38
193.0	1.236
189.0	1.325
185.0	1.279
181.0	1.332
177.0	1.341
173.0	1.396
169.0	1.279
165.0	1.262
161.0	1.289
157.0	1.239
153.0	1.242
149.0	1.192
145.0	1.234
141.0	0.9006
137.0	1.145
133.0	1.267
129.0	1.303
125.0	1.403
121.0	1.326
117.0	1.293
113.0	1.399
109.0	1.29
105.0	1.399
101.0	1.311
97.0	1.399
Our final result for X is 1.21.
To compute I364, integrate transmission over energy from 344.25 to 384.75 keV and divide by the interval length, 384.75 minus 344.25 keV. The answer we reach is 1.2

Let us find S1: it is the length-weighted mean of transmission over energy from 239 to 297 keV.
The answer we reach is 1.19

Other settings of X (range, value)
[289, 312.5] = 1.27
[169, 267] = 1.32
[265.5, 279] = 0.92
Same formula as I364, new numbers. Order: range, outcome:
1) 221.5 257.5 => 1.34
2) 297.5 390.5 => 1.21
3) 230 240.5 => 1.34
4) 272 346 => 1.17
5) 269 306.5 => 1.11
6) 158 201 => 1.31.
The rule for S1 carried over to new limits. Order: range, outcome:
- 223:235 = 1.32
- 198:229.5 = 1.32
